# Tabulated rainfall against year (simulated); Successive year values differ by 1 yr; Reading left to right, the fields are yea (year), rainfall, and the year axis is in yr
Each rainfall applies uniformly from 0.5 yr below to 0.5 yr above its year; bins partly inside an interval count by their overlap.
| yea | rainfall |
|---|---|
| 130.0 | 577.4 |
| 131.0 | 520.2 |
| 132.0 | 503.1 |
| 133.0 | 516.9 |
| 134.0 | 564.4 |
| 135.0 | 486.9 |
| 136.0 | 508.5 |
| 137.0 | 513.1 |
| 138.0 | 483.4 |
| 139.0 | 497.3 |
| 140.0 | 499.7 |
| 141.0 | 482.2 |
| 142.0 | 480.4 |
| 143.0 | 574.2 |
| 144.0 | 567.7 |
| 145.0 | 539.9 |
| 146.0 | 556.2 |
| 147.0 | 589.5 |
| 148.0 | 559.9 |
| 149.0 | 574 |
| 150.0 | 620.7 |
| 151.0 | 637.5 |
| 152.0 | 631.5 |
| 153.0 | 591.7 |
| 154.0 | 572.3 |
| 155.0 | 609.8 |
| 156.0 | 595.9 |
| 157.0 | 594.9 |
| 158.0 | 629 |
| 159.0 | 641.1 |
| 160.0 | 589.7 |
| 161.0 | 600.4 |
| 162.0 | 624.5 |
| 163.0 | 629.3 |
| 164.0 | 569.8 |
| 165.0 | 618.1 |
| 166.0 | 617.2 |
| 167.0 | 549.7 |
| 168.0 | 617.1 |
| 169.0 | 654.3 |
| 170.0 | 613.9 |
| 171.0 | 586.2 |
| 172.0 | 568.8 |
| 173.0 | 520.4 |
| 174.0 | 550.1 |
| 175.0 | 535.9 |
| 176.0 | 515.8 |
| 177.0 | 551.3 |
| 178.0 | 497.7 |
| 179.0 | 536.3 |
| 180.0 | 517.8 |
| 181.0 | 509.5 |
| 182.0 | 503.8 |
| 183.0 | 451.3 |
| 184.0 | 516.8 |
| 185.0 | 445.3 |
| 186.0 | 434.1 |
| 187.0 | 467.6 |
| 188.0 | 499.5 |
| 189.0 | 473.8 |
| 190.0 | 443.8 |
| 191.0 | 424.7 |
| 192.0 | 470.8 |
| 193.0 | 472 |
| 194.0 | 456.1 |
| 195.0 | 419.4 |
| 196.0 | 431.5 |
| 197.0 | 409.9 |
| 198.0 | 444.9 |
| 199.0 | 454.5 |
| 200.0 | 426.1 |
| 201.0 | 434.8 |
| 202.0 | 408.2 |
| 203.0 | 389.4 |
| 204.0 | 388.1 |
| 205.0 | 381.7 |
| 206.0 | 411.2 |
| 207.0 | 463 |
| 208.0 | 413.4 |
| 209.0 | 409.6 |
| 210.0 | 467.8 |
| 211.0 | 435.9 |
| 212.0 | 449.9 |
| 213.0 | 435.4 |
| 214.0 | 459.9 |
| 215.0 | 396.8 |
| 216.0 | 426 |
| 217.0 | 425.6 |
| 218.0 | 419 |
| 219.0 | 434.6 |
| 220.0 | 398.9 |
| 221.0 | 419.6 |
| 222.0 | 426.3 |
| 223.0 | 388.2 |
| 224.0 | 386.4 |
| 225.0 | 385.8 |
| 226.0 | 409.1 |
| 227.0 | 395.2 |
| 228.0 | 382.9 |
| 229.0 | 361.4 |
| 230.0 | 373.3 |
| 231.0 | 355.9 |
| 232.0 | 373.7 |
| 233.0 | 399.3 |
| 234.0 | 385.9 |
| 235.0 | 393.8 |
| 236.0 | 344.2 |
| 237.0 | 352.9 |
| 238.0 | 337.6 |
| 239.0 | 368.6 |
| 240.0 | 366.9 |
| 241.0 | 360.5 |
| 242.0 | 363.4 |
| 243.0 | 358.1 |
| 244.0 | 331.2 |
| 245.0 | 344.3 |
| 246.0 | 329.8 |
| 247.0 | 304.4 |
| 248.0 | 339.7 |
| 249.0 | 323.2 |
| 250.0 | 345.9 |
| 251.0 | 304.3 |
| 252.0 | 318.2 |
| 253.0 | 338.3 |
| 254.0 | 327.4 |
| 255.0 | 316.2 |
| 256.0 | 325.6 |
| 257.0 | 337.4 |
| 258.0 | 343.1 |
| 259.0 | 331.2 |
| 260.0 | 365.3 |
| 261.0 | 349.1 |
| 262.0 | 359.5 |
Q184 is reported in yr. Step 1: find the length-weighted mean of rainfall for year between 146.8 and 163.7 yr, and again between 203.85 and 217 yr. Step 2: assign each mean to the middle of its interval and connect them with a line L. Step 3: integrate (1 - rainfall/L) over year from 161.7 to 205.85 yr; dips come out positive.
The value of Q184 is 1.4 yr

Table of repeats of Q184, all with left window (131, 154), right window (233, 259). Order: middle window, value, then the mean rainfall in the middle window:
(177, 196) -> -0.66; 475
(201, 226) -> -0.71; 418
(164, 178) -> -2.41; 574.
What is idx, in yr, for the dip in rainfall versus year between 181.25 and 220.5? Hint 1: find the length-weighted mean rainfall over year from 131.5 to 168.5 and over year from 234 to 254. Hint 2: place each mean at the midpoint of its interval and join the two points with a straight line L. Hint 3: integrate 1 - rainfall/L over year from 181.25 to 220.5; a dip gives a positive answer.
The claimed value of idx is 0.7 yr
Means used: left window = 569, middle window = 439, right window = 344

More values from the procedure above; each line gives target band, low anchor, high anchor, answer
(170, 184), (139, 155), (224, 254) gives -0.9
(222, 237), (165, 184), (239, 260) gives 0.5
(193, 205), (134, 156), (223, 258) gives 0.5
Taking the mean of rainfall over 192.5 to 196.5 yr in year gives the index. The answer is 445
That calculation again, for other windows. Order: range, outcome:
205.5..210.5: 433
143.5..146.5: 555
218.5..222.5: 420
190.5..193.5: 456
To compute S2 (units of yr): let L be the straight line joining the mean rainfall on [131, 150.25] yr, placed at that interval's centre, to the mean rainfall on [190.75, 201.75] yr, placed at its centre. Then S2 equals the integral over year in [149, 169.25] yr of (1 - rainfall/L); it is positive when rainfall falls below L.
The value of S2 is -4.4 yr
